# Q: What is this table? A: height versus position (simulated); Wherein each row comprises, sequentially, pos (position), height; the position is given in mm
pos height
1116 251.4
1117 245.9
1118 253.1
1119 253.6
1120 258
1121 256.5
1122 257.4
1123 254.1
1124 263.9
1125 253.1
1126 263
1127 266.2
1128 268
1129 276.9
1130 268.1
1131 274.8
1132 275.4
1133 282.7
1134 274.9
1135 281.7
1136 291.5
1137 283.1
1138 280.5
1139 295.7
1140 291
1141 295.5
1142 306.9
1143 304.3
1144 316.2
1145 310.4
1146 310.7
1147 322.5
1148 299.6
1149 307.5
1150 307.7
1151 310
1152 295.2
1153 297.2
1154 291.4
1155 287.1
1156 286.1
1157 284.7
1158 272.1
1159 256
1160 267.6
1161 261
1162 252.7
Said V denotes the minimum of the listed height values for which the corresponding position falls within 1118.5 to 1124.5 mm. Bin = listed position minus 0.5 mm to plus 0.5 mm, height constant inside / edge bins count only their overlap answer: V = 253.6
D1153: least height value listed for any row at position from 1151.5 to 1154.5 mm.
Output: 291.4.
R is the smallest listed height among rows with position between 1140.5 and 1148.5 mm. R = 295.5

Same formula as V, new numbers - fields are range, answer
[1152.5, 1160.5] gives 256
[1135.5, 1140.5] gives 280.5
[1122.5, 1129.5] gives 253.1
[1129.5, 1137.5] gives 268.1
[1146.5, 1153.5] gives 295.2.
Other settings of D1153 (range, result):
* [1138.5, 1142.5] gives 291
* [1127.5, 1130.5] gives 268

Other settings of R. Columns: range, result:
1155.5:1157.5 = 284.7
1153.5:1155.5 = 287.1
